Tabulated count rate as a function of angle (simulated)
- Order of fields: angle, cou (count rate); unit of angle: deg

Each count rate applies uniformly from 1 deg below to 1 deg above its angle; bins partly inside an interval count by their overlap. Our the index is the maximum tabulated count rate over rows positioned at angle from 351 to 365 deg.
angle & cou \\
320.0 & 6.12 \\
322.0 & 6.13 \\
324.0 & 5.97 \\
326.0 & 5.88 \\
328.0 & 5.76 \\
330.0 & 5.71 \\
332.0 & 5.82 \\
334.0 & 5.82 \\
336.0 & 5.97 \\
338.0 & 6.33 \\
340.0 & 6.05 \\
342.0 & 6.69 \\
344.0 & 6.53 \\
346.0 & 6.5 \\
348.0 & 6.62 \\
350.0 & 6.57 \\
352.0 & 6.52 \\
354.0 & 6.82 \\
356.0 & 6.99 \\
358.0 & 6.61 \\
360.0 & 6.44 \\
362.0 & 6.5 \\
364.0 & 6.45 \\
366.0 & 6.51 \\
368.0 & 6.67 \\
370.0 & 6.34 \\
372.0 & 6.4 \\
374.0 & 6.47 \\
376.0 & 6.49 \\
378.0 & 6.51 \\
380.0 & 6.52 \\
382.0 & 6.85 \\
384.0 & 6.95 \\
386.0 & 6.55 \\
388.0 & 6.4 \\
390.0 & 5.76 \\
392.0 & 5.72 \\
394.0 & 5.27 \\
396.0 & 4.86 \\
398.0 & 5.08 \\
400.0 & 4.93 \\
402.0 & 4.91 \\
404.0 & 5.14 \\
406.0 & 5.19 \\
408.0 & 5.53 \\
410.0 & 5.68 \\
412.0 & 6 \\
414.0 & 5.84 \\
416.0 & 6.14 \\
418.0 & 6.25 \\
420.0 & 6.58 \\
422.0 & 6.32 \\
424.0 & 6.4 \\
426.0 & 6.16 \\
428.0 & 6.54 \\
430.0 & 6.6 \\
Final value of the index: 6.99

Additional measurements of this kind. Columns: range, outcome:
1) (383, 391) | 6.95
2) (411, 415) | 6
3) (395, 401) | 5.08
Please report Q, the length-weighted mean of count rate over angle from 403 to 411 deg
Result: 5.38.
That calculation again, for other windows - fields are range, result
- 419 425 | 6.43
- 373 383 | 6.57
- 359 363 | 6.47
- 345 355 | 6.61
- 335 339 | 6.15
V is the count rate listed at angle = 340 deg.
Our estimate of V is 6.05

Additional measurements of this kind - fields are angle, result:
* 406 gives 5.19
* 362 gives 6.5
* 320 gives 6.12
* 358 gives 6.61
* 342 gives 6.69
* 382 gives 6.85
